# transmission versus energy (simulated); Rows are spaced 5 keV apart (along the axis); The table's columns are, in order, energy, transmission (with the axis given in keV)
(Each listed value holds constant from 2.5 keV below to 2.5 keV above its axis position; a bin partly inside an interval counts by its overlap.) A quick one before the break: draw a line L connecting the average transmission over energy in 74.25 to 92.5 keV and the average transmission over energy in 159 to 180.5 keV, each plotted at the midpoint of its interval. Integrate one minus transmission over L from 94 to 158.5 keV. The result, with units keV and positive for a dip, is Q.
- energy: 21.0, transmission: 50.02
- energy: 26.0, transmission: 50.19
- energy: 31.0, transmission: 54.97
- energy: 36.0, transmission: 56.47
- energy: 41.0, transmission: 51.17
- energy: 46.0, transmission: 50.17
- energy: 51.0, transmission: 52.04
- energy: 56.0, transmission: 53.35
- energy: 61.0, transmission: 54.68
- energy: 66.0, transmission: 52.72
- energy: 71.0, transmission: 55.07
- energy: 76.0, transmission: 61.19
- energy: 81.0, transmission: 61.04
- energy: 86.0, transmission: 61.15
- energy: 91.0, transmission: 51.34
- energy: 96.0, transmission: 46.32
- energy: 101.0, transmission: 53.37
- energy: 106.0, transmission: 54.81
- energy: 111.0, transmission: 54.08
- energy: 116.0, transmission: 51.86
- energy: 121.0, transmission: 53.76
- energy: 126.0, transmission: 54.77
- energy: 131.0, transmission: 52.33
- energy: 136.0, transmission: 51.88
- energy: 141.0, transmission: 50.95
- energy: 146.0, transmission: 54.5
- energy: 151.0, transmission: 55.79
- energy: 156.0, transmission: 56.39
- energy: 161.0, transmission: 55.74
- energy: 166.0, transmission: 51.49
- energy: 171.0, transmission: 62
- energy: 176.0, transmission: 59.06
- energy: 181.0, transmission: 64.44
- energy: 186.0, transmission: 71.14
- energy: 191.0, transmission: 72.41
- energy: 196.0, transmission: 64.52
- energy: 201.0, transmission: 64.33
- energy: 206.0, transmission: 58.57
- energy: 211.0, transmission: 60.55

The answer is 5.7 keV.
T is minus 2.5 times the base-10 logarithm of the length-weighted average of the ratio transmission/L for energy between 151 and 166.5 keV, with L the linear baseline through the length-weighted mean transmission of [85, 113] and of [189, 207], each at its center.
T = 0.10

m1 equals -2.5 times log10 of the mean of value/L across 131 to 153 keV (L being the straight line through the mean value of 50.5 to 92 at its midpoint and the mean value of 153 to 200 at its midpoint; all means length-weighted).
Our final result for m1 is 0.13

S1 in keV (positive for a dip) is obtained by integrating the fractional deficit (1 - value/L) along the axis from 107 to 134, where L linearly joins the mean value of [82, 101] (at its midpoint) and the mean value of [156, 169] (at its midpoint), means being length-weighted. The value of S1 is 0.3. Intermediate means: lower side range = 53.6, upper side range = 54.5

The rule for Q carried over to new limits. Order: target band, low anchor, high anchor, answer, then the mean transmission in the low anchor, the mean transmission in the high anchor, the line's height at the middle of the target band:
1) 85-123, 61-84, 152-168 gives 2.3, 57.3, 54.8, 56.4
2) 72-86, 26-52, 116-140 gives -2.0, 52.8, 52.9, 52.8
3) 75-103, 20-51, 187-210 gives 0.5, 52.3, 65.1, 56.5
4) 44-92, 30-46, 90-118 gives -2.4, 53.5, 52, 52.8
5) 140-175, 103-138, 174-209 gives 2.2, 53.4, 64.9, 59.4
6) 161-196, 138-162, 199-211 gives -3.0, 54.5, 61.1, 58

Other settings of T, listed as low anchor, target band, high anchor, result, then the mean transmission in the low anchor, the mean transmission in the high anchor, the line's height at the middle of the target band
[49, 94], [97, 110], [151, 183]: 0.07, 55.8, 57.9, 56.5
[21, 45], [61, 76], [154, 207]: -0.01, 52.7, 62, 54.9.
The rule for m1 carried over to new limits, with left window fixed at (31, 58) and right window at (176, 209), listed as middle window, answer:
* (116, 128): 0.108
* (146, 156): 0.115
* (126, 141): 0.154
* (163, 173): 0.124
